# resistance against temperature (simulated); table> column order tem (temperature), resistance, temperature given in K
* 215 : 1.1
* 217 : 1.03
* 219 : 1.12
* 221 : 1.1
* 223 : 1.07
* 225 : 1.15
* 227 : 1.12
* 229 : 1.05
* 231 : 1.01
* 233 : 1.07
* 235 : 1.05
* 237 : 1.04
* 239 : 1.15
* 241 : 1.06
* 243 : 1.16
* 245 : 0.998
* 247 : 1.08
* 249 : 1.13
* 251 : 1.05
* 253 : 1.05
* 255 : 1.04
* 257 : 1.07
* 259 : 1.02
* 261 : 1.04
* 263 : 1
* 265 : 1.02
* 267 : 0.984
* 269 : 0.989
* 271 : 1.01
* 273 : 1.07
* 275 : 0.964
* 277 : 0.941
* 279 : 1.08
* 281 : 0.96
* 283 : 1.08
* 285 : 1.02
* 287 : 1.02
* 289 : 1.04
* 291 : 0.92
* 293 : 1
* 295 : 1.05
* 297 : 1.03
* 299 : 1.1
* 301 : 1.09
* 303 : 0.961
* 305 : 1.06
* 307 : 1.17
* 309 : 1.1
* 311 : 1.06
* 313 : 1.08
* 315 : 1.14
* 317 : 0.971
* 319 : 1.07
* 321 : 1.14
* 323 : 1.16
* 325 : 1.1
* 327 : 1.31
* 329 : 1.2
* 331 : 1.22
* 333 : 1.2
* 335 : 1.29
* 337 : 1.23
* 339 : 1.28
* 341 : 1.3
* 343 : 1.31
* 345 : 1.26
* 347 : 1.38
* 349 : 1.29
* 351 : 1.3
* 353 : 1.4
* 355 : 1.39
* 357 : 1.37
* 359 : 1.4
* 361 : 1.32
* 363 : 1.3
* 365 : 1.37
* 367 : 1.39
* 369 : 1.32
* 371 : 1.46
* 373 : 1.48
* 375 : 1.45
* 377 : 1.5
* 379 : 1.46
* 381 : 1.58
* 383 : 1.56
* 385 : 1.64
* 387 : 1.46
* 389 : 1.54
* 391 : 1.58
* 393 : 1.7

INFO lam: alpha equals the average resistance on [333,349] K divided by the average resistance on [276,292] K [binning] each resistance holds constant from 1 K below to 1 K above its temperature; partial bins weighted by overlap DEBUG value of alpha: 1.28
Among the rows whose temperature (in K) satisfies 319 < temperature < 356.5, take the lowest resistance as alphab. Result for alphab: 1.07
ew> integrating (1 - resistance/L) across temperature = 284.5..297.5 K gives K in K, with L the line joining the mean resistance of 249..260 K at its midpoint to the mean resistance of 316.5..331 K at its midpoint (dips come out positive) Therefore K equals 1.1 K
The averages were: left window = 1.05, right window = 1.15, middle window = 1.01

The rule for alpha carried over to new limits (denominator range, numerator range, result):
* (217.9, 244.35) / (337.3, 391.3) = 1.29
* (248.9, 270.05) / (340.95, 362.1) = 1.30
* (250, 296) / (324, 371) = 1.28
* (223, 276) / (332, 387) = 1.31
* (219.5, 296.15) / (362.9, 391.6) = 1.41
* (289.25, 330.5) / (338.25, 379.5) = 1.26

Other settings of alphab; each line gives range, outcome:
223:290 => 0.941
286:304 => 0.92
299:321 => 0.961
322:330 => 1.1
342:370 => 1.26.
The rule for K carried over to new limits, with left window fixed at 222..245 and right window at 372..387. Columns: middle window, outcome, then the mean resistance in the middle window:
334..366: 2.4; 1.32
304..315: 1.8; 1.1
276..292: 2.9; 1.01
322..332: 1.2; 1.2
